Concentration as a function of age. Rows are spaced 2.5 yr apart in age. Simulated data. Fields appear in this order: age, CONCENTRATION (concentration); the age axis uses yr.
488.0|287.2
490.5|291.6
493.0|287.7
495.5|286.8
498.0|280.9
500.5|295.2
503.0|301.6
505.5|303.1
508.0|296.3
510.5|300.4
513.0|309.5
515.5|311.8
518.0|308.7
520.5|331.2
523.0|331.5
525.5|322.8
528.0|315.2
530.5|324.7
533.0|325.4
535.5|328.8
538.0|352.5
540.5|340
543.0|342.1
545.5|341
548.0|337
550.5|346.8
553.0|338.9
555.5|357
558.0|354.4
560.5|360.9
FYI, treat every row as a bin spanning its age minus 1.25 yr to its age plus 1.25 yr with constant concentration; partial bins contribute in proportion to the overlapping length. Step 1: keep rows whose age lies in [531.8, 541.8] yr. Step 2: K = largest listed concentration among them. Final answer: 352.5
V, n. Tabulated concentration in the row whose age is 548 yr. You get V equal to 337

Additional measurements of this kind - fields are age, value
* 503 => 301.6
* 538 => 352.5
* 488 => 287.2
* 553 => 338.9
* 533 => 325.4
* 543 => 342.1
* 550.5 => 346.8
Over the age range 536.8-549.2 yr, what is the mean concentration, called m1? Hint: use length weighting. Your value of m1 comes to 343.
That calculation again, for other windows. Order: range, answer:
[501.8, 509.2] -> 300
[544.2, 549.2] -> 339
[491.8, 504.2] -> 290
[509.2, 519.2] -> 308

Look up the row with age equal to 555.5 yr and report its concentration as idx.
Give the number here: 357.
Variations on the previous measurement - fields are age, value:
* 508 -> 296.3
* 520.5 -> 331.2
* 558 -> 354.4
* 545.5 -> 341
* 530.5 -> 324.7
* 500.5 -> 295.2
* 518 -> 308.7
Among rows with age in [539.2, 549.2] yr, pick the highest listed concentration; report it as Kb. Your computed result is 342.1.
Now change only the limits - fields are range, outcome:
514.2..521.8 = 331.2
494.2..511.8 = 303.1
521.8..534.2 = 331.5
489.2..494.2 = 291.6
